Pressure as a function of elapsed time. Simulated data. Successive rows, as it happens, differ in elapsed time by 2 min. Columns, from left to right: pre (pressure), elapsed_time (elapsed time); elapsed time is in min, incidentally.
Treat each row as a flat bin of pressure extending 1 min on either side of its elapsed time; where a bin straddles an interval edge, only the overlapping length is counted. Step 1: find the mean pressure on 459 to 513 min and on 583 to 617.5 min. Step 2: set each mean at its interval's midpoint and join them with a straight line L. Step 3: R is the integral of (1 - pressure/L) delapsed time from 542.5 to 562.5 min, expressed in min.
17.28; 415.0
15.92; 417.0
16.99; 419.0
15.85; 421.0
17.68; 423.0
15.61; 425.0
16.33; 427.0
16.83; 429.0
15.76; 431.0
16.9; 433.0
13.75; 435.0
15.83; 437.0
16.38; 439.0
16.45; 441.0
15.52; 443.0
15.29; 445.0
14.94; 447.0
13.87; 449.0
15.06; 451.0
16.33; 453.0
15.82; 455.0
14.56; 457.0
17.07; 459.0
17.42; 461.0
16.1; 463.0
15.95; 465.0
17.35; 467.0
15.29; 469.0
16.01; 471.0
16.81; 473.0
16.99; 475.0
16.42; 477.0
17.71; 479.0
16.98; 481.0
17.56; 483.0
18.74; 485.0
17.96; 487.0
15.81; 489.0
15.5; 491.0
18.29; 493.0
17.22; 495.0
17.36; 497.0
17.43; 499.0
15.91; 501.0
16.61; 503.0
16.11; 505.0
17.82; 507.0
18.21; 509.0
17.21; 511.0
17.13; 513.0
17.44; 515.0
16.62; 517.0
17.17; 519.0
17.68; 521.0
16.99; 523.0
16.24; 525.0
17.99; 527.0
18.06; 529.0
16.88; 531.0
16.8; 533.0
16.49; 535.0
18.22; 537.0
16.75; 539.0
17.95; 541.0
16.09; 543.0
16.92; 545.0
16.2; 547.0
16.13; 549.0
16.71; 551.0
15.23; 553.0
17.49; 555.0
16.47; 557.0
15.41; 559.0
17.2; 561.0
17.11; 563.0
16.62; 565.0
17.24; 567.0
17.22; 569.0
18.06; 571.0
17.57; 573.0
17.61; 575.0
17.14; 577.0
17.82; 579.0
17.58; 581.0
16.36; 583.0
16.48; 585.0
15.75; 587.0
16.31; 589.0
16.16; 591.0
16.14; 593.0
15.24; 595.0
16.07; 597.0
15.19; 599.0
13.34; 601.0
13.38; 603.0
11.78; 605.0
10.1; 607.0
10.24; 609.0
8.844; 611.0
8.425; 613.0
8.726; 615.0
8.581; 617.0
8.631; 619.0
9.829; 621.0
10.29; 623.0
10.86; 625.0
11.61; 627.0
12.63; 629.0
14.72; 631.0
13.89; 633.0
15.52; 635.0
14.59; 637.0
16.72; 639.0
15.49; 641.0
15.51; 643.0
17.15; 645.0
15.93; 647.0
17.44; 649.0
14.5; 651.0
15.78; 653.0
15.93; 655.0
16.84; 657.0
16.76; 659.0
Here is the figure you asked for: -2.3 min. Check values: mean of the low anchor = 17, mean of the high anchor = 13.1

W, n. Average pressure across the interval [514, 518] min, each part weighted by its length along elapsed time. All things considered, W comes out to 17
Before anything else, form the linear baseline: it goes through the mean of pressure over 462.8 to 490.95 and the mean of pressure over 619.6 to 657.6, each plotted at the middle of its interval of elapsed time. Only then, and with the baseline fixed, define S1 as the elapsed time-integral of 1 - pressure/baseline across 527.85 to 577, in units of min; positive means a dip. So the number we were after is -3.96 min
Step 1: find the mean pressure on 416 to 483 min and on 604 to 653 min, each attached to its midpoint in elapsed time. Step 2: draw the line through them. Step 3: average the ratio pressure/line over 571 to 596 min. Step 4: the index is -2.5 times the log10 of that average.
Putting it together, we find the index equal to -0.23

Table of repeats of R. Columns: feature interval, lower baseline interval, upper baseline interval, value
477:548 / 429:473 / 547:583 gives -3.0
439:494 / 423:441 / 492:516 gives 0.9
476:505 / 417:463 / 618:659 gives -2.9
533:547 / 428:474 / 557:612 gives -1.2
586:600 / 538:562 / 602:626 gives -4.3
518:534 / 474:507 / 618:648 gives -1.0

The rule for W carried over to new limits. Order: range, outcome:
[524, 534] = 17.2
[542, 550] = 16.3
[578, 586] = 17.1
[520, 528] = 17.2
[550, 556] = 16.5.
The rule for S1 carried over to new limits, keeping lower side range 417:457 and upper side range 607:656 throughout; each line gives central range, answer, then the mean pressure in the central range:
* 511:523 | -2.1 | 17.2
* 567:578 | -2.9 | 17.5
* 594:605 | -0.8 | 14.4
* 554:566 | -2.3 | 16.7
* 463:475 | -0.8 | 16.3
